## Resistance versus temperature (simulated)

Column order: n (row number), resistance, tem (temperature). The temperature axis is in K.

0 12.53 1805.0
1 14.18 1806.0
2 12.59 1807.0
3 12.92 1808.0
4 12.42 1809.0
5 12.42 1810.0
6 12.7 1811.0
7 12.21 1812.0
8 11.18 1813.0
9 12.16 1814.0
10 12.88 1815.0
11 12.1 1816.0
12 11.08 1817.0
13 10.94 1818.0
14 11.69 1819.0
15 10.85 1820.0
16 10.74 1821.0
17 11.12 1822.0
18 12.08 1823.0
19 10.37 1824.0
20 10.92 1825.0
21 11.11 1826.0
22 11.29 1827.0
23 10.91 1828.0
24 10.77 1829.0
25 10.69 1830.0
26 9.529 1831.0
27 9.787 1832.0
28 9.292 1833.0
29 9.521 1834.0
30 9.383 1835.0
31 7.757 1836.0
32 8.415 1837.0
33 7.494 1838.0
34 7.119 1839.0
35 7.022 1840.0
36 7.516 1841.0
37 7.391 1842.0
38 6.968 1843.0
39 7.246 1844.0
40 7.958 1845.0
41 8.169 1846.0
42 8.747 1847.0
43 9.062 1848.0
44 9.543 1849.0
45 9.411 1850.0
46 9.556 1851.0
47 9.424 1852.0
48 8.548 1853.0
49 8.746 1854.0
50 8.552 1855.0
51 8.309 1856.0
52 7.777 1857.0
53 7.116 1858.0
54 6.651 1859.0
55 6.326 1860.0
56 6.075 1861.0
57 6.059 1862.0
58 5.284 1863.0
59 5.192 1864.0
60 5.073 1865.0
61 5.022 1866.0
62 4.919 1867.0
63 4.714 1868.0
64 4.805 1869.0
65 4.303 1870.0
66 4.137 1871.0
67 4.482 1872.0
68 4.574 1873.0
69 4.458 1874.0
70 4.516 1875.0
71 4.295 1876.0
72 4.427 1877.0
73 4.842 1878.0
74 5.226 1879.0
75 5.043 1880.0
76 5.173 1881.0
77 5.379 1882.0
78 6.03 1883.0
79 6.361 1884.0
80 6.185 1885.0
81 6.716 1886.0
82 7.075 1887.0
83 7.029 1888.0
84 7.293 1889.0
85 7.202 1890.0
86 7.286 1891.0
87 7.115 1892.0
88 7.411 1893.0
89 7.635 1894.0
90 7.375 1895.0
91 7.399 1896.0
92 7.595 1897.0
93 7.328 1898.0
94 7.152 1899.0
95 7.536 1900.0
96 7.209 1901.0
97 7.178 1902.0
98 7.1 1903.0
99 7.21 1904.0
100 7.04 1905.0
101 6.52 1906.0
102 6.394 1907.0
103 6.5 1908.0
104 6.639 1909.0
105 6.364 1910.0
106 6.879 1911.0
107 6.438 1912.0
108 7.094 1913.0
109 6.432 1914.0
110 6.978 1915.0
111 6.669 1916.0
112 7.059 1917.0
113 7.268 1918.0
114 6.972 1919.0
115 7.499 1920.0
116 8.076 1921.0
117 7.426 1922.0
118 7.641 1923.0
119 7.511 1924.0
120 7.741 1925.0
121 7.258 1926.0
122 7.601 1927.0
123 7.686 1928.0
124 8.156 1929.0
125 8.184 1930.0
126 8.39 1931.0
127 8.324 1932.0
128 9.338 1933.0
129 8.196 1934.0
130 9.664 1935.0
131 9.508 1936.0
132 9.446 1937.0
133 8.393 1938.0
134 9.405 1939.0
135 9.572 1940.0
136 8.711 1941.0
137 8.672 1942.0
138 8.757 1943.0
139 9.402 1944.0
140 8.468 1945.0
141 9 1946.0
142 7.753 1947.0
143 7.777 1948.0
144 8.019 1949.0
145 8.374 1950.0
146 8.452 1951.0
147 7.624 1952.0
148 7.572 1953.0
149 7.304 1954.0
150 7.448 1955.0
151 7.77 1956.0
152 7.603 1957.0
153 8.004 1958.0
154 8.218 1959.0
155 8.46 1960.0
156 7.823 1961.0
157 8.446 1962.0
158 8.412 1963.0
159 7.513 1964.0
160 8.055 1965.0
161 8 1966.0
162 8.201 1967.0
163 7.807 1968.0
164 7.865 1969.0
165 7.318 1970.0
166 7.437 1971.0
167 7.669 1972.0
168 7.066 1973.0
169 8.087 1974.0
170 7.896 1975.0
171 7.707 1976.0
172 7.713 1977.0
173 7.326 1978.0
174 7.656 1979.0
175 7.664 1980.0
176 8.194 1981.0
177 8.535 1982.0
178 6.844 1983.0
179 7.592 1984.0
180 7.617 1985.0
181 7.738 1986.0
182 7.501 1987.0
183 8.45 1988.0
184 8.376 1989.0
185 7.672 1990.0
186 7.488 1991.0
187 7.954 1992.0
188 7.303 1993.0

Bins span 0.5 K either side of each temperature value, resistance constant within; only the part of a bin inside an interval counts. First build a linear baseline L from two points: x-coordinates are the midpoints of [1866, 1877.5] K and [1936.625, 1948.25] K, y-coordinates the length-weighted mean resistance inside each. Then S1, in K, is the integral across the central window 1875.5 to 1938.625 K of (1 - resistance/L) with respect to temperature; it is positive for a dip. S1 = -4.8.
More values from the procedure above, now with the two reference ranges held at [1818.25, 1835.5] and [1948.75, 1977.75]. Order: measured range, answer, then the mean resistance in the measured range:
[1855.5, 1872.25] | 7.1 K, 5.68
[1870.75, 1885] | 6.8 K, 4.98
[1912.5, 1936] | 2.4 K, 7.74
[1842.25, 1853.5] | 1.8 K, 8.58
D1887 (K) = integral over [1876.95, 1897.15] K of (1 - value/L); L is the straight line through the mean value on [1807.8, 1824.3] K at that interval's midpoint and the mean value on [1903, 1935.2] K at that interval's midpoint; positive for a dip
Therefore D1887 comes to 5.1 K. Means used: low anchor 11.8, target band 6.49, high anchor 7.39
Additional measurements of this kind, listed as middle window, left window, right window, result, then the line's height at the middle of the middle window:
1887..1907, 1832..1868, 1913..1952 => 1.74 K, 7.91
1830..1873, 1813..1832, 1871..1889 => 5.03 K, 8.26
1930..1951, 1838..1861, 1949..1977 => -2.27 K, 7.88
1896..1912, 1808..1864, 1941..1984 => 3.08 K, 8.63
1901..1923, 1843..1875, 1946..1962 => 1.33 K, 7.41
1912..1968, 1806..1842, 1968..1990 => 2.58 K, 8.45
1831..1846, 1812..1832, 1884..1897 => 3.08 K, 10.2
